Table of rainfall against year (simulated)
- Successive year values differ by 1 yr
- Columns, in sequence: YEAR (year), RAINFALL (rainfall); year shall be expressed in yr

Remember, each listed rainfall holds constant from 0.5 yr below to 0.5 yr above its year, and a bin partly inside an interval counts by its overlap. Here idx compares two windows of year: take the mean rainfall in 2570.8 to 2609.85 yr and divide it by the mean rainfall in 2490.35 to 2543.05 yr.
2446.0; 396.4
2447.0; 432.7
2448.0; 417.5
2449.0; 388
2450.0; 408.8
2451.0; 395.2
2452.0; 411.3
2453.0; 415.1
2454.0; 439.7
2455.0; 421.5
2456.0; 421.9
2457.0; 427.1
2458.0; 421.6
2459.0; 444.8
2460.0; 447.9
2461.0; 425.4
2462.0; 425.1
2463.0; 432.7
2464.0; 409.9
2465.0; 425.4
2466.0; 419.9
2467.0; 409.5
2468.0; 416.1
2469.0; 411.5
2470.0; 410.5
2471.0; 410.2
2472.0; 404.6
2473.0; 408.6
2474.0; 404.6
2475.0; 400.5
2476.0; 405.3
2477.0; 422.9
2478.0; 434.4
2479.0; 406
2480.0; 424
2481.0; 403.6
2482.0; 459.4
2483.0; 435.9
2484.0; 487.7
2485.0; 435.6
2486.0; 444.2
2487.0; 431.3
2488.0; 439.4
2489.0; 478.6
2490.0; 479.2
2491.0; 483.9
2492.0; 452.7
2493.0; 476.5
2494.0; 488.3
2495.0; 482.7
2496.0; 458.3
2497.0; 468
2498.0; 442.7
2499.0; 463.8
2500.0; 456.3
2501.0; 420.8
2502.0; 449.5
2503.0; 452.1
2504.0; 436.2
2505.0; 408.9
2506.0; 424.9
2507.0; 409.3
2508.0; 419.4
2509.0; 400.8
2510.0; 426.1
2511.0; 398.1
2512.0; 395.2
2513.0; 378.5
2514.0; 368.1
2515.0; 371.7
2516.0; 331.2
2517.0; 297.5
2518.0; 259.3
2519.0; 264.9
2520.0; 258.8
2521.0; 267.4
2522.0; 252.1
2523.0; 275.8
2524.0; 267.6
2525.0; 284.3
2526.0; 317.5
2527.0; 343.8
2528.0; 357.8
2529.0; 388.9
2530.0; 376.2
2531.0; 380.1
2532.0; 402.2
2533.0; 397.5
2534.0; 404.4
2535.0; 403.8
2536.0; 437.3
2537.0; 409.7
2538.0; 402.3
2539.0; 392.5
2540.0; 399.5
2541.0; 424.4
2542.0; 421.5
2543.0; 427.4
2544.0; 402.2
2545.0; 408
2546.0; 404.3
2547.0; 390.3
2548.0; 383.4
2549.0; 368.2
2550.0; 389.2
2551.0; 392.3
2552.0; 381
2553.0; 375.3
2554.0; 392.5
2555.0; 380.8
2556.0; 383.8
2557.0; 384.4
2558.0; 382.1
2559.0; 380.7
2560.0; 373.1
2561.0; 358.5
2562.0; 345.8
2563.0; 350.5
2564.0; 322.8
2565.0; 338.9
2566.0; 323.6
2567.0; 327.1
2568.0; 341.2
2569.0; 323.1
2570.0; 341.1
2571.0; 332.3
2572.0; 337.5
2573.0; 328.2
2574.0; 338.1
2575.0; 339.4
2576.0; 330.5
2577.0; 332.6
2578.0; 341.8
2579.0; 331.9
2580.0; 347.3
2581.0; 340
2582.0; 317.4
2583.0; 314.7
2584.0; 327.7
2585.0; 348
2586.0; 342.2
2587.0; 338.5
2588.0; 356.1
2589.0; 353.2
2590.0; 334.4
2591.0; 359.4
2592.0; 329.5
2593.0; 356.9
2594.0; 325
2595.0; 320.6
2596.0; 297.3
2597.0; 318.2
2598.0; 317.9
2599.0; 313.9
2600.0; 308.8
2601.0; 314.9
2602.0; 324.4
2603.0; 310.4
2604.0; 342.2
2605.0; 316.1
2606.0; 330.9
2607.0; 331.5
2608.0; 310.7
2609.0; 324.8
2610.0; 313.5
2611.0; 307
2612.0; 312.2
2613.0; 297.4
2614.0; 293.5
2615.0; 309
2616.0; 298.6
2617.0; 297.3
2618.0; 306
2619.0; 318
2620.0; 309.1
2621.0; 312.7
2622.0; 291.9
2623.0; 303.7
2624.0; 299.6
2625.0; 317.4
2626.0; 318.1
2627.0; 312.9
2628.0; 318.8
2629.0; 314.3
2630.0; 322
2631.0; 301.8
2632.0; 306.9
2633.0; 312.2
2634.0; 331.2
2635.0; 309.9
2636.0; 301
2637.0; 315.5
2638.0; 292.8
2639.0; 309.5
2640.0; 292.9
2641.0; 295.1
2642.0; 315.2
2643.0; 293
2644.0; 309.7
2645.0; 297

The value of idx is 0.85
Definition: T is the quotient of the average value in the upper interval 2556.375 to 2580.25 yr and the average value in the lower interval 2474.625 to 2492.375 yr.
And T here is 0.78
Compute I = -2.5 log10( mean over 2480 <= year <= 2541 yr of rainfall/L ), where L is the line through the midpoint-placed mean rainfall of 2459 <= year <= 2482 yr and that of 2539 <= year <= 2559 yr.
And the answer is 0.02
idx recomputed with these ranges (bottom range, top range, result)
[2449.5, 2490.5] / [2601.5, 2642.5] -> 0.73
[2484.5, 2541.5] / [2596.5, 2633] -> 0.79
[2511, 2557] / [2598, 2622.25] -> 0.86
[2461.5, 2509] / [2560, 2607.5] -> 0.76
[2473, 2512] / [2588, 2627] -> 0.72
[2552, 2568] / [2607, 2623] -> 0.85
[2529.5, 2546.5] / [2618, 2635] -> 0.77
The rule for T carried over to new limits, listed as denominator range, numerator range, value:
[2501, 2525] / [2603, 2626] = 0.87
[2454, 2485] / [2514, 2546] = 0.84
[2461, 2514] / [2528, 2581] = 0.86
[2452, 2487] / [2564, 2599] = 0.79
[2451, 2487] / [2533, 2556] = 0.94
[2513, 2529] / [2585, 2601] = 1.08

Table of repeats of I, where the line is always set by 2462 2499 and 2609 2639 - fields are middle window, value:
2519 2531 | 0.27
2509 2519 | 0.15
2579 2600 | 0.02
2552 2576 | 0.03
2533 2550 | -0.06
